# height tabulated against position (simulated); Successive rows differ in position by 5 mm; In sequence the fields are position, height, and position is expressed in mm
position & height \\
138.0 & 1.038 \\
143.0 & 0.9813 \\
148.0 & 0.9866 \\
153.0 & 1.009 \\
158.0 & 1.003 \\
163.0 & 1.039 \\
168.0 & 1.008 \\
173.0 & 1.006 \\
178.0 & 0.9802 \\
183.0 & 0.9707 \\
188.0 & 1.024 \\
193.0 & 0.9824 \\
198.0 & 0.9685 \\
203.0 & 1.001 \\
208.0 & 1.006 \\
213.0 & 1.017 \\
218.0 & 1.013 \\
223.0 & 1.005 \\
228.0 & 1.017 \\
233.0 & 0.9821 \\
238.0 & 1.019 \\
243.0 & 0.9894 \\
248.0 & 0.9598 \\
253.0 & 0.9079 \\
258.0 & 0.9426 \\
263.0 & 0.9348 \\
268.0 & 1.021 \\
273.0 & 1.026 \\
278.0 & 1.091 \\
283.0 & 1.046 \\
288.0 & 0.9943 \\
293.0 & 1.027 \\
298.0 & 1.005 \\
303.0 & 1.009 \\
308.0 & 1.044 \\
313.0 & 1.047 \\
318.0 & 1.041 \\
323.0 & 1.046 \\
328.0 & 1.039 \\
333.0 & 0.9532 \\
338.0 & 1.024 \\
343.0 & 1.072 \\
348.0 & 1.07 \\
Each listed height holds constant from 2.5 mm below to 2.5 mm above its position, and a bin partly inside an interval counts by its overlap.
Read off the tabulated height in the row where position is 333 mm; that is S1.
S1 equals 0.9532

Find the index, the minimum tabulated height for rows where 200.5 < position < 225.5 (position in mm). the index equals 1.001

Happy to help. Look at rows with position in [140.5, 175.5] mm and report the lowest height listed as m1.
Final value 0.9813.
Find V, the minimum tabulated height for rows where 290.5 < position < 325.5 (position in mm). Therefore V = 1.005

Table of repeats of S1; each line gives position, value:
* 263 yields 0.9348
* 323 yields 1.046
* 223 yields 1.005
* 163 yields 1.039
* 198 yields 0.9685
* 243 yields 0.9894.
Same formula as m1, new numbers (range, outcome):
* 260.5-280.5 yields 0.9348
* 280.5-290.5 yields 0.9943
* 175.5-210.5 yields 0.9685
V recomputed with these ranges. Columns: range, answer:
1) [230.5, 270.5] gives 0.9079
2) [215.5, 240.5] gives 0.9821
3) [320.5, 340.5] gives 0.9532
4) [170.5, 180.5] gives 0.9802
